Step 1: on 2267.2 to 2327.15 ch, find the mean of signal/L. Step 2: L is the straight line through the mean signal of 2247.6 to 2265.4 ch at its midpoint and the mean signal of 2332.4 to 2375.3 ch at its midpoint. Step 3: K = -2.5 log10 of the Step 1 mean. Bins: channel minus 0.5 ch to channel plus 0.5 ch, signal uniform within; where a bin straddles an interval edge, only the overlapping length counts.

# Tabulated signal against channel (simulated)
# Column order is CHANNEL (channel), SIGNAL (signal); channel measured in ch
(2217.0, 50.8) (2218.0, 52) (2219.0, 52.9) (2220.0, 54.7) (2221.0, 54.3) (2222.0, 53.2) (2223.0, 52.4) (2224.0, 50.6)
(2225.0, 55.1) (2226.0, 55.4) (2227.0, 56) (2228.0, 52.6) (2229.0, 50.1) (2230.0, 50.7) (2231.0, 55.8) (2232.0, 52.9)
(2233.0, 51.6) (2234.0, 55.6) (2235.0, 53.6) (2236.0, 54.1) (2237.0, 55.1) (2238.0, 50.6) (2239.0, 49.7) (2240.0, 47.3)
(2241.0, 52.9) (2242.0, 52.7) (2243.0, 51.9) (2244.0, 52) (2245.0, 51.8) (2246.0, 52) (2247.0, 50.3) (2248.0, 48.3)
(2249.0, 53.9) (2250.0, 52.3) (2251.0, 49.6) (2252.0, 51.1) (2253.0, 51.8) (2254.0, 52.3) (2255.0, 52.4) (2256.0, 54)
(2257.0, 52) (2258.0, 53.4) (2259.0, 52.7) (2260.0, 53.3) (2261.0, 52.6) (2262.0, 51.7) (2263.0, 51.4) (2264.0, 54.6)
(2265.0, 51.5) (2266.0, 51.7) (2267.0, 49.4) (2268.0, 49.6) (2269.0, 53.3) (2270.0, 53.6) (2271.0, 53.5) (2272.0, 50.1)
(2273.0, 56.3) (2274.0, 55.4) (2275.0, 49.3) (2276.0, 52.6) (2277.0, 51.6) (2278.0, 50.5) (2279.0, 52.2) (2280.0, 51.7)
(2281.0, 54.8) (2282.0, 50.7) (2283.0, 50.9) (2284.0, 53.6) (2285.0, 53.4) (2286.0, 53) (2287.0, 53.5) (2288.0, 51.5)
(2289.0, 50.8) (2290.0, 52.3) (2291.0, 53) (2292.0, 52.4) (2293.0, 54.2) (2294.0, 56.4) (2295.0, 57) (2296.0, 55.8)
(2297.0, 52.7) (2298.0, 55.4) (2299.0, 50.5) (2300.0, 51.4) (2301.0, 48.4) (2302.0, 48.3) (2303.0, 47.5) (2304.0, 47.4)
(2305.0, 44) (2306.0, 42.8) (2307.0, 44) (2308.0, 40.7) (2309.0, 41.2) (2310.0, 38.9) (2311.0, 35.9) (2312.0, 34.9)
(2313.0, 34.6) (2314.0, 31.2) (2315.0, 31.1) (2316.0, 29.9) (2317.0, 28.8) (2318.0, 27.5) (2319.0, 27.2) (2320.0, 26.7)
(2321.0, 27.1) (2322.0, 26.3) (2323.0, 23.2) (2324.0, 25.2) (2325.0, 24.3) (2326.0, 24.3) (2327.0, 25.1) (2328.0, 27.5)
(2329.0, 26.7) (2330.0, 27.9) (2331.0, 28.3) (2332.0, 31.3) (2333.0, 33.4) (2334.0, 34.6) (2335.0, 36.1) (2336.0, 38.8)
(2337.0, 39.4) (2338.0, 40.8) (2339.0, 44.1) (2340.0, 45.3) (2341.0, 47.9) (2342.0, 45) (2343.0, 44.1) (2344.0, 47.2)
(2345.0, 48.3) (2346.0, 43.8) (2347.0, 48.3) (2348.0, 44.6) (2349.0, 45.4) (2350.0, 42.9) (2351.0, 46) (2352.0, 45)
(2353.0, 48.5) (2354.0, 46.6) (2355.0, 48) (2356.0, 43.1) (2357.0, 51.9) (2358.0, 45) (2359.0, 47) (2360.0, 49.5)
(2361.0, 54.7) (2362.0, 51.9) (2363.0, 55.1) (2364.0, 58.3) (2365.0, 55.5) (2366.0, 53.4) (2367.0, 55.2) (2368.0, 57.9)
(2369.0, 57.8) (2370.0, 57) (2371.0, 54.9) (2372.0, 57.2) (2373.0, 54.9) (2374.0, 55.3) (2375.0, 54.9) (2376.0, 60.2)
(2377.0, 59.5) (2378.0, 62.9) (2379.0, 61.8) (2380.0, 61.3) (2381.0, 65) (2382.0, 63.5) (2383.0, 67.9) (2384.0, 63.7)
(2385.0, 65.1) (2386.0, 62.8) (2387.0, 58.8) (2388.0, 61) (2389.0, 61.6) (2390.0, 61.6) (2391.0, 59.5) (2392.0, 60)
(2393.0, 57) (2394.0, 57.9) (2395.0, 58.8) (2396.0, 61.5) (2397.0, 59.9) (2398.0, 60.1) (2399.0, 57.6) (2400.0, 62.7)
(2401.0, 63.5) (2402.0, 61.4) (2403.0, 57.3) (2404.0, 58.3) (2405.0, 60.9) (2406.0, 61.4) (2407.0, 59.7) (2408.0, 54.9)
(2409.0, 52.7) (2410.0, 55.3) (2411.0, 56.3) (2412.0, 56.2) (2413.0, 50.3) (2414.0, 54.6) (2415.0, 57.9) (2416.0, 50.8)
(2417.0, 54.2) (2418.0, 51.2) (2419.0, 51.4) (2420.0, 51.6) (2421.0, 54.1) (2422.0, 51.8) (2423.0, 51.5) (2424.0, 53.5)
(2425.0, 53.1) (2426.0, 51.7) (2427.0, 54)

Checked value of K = 0.137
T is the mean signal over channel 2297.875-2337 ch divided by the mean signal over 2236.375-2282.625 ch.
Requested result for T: 0.67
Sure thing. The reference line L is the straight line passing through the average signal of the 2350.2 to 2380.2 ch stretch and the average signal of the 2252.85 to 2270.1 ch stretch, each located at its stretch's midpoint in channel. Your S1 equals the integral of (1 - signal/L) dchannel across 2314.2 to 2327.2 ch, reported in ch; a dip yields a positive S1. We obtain 6.4 ch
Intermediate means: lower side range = 52.3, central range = 26.8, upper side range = 53.5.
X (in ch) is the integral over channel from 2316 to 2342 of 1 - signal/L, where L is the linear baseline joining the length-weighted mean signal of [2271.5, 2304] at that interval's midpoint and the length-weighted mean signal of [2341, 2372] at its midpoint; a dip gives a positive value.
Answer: 9.75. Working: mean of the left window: 52.3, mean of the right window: 49.8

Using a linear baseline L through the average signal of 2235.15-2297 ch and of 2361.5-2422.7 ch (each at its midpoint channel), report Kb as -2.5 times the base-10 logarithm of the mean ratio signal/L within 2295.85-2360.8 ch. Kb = 0.36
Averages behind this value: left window 52.4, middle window 39.6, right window 58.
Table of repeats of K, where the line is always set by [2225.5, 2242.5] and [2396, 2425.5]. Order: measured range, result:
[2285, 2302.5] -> 0.023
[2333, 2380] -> 0.113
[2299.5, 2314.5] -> 0.273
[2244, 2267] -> 0.024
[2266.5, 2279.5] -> 0.028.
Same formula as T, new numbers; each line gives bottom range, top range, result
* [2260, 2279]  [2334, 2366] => 0.89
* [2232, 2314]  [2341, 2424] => 1.09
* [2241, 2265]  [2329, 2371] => 0.88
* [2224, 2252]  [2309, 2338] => 0.58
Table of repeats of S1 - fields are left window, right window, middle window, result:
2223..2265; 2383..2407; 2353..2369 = 2.0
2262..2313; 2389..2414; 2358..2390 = -0.9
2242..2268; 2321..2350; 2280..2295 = -2.4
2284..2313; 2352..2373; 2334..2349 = 2.2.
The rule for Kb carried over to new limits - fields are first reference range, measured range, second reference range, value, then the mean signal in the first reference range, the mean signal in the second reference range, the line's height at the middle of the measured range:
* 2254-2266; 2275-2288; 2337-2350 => -0.03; 52.6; 45.1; 50.7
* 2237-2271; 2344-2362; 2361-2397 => 0.22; 51.8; 59.1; 57.6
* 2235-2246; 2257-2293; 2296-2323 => -0.16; 51.9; 39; 45.5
